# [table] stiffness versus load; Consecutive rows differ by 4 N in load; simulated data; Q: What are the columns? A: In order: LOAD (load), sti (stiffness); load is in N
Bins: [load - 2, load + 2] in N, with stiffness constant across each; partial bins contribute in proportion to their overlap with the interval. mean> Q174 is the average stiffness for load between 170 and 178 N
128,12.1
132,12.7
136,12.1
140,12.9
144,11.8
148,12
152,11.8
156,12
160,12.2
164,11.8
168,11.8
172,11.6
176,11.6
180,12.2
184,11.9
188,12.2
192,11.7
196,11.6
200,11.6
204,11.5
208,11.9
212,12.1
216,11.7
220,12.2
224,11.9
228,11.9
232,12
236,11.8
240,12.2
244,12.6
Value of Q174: 11.6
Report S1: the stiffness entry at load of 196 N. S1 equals 11.6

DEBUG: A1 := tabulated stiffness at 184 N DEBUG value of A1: 11.9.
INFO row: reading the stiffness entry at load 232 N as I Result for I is 12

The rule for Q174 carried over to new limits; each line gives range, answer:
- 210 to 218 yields 11.9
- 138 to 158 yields 12.1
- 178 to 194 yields 12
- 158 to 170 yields 11.9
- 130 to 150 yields 12.3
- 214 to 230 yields 11.9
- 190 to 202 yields 11.6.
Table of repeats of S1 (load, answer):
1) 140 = 12.9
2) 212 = 12.1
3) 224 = 11.9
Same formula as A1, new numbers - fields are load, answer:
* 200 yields 11.6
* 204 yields 11.5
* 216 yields 11.7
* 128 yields 12.1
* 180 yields 12.2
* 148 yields 12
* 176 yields 11.6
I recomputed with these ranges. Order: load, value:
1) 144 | 11.8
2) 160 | 12.2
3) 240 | 12.2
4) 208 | 11.9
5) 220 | 12.2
